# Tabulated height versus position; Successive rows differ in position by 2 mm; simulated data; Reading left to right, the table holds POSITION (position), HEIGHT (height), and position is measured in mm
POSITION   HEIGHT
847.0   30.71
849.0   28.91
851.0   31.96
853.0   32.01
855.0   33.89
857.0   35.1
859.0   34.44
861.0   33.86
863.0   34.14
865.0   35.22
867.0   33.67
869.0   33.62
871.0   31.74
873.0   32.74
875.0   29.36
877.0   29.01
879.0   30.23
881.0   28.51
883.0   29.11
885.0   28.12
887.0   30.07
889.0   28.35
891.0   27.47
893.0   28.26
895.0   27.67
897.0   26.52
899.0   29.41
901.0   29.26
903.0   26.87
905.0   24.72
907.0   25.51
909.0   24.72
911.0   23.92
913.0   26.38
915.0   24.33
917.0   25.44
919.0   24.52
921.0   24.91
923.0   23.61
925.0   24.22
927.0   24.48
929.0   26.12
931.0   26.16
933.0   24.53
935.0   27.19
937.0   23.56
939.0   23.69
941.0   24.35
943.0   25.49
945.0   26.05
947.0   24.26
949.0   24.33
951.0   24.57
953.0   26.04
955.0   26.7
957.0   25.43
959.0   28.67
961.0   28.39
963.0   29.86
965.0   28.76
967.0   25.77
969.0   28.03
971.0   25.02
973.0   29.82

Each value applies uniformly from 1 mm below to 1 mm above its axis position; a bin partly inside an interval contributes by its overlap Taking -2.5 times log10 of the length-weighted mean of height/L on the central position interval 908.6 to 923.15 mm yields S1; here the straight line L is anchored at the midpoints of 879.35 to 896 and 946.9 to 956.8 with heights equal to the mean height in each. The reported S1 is 0.10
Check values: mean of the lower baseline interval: 28.5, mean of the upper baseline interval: 25.3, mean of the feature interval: 24.8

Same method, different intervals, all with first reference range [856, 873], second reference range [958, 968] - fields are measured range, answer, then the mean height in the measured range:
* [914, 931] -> 0.23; 24.8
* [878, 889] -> 0.13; 29.1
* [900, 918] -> 0.22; 25.7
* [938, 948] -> 0.19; 24.8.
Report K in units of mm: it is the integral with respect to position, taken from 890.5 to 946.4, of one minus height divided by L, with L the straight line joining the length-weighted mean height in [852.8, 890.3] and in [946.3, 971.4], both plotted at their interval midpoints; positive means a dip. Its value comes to 6.4 mm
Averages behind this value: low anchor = 31.7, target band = 25.7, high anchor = 26.7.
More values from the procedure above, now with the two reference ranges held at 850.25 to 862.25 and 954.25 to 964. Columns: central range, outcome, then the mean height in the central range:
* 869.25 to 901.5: 2.78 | 29.2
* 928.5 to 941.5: 1.83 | 25.1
